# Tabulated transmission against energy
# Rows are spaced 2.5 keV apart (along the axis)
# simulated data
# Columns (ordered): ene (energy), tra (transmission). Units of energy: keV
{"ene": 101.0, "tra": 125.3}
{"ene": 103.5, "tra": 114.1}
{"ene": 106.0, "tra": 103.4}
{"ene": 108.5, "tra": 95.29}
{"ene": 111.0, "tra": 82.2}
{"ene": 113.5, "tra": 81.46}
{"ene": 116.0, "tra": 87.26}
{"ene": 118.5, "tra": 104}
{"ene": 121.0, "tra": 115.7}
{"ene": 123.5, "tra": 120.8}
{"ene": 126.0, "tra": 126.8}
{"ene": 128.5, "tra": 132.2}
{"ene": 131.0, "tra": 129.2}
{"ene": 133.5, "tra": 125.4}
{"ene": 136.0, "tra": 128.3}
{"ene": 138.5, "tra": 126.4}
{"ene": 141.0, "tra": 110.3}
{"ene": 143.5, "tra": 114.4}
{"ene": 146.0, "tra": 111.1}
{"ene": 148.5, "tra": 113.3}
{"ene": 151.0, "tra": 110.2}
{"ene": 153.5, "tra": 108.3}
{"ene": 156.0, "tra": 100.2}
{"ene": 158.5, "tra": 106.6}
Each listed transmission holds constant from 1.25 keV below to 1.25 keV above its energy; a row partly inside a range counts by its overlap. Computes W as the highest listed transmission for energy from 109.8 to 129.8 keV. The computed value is 132.2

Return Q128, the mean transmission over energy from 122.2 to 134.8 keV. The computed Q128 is 127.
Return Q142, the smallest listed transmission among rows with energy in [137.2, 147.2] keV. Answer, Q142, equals 110.3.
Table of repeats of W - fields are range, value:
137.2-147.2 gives 126.4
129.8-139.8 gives 129.2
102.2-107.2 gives 114.1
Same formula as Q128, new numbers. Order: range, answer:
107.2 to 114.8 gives 86.4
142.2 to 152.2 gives 112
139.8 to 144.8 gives 112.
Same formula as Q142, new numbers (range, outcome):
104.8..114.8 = 81.46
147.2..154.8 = 108.3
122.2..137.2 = 120.8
